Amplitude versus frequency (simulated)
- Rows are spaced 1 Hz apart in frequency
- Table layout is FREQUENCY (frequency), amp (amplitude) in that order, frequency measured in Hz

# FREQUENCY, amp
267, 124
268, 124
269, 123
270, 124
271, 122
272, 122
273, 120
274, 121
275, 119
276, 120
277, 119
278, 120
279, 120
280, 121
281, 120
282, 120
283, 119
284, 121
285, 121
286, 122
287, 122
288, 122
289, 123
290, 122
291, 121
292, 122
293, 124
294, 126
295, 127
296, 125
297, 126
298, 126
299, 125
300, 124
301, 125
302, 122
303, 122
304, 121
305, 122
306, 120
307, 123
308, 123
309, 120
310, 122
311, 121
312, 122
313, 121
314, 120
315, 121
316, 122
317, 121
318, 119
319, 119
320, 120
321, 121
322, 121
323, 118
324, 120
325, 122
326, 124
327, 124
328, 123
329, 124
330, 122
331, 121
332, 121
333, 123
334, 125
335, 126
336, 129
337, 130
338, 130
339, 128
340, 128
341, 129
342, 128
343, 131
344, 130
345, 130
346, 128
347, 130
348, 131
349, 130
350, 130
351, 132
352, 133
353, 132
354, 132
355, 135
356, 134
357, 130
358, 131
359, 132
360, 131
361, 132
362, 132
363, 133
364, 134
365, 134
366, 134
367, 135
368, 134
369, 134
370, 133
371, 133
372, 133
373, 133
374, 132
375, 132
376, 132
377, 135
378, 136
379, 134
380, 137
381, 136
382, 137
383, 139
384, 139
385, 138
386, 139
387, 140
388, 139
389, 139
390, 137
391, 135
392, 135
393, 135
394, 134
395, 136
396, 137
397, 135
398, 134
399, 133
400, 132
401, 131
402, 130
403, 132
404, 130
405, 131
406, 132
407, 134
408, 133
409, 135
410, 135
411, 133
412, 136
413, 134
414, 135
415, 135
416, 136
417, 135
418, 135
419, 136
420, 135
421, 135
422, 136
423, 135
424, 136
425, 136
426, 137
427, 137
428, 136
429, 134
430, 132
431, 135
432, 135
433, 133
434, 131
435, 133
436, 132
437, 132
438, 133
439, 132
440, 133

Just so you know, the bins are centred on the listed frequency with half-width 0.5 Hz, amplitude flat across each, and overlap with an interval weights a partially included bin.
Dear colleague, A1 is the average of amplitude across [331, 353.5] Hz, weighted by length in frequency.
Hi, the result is 129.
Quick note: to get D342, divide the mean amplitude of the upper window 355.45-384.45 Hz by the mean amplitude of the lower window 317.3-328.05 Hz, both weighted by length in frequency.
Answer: 1.11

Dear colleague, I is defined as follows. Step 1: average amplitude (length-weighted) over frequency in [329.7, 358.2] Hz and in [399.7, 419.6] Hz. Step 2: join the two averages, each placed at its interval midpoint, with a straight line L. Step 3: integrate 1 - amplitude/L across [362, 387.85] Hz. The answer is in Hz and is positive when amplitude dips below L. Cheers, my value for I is -0.8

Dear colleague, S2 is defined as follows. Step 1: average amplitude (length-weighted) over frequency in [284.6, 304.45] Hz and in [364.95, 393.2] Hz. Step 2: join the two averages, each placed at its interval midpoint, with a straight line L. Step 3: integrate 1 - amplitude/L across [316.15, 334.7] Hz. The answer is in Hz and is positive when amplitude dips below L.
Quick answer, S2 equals 0.9 Hz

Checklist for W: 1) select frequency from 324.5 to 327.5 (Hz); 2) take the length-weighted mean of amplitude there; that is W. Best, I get 123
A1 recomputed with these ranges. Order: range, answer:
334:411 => 133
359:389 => 135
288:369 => 126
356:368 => 133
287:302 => 124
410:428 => 135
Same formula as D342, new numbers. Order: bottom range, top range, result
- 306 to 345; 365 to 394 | 1.10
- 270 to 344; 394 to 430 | 1.09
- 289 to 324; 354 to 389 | 1.10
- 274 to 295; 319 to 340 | 1.02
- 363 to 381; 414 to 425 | 1.01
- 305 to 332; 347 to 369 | 1.09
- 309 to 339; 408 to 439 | 1.10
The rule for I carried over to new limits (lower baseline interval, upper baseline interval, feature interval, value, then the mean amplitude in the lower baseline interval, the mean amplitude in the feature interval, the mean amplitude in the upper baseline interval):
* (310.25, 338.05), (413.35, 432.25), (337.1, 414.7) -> -2.5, 122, 133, 135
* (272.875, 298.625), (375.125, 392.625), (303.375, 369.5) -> 1.5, 122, 127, 137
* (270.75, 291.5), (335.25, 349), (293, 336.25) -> 1.0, 121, 123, 129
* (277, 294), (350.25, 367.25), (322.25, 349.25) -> 0.6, 121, 126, 133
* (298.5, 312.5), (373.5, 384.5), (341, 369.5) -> -0.1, 122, 132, 135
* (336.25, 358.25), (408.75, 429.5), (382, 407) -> -0.3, 131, 135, 135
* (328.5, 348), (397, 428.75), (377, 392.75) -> -0.7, 127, 137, 134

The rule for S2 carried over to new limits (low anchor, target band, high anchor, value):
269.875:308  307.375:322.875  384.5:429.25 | 0.5 Hz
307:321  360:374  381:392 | 0.0 Hz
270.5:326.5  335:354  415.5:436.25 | -0.5 Hz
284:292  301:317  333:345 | 0.4 Hz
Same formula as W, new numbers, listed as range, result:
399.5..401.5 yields 132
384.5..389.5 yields 139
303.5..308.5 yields 122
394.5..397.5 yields 136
